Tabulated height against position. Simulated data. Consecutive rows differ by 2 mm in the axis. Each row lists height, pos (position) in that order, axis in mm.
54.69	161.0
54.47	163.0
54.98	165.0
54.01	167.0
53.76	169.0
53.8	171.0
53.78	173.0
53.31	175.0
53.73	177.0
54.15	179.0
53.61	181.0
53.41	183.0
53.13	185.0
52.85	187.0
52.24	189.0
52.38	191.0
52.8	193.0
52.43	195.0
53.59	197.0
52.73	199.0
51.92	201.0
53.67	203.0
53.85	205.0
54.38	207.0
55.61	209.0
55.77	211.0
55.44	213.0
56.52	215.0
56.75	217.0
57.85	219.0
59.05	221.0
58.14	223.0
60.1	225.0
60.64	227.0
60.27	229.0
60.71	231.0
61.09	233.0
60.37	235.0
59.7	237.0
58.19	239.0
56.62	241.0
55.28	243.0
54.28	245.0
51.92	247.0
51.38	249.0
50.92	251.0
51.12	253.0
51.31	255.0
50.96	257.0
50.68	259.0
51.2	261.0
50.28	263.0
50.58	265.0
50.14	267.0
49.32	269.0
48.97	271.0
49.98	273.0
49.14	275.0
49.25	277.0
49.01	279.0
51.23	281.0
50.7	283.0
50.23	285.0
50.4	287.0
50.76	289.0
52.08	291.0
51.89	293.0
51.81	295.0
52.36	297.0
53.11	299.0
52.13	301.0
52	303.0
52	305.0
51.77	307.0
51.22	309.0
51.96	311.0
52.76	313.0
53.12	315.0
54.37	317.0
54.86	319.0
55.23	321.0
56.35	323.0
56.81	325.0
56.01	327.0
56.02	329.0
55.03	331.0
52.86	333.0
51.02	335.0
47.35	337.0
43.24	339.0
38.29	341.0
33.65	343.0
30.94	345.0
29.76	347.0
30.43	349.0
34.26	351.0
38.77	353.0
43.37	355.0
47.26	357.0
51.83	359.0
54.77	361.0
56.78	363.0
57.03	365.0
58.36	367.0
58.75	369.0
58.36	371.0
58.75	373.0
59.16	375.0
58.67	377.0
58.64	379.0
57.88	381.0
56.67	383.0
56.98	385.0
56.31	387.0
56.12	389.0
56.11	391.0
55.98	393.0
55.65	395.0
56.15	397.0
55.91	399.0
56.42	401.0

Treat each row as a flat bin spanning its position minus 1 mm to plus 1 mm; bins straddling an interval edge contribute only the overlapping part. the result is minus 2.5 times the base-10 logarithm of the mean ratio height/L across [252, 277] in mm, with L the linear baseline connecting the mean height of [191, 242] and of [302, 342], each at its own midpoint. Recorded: 0.09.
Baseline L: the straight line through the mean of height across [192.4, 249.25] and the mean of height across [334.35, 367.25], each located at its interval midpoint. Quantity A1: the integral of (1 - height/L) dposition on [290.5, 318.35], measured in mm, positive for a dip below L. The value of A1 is -2.5 mm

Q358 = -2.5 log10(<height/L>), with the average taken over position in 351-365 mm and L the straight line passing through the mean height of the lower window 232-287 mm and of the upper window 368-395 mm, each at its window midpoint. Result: 0.17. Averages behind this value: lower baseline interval 52.3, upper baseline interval 57.5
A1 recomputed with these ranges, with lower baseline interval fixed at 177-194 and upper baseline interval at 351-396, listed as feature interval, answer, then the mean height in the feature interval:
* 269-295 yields 1.7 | 50.3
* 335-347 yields 3.4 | 39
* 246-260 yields 0.6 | 51.2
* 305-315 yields 0.4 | 52.1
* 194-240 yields -3.0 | 56.9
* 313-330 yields -0.3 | 55.2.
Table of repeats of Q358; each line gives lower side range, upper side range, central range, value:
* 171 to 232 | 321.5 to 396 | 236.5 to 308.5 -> 0.03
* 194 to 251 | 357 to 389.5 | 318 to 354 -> 0.24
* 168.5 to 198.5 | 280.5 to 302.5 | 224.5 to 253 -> -0.09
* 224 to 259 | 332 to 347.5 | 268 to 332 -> -0.12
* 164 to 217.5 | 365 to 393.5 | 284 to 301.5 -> 0.09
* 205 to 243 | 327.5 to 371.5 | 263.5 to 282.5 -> 0.08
